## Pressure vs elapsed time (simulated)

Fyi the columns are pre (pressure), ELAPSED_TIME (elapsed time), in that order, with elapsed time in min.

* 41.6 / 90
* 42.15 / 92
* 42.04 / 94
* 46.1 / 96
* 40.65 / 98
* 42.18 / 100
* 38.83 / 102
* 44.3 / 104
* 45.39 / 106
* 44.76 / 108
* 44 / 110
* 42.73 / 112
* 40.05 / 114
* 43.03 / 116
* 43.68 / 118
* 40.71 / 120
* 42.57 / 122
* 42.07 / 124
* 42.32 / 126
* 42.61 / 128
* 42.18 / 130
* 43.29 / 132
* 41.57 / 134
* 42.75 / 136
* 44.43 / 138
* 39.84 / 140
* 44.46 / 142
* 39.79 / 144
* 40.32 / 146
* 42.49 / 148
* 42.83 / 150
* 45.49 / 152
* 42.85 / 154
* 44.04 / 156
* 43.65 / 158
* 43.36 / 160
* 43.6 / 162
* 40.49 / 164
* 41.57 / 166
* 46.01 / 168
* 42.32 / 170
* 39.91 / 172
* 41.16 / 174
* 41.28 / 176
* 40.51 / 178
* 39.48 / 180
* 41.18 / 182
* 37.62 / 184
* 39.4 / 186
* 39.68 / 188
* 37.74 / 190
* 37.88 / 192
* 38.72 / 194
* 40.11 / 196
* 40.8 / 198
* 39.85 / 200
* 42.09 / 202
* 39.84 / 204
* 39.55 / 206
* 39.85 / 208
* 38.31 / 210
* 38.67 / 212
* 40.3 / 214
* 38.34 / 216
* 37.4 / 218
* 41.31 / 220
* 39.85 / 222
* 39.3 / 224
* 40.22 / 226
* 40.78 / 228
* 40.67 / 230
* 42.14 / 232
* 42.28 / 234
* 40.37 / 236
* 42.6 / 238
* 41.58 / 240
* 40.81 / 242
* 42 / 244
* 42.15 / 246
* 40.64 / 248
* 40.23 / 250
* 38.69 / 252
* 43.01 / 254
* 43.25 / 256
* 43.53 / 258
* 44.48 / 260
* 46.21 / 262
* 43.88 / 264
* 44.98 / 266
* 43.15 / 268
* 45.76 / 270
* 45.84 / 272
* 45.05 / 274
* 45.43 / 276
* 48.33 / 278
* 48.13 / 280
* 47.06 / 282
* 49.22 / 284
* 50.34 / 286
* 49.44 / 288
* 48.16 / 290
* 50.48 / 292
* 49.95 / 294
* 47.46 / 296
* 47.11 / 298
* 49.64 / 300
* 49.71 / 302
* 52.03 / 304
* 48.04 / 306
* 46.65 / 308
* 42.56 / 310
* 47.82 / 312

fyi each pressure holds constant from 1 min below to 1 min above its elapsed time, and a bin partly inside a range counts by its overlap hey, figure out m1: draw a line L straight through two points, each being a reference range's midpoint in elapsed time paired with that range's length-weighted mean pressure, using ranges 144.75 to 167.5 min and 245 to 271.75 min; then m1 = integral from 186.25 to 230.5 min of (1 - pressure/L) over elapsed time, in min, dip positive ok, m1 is 3.51 min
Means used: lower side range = 42.8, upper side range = 43.2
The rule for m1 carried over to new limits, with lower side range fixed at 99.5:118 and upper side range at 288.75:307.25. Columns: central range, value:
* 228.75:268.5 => 4.4 min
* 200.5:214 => 1.9 min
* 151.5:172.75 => 0.8 min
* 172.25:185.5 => 1.5 min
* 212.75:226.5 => 2.1 min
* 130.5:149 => 0.8 min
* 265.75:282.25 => 0.8 min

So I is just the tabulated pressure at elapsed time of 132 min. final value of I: 43.29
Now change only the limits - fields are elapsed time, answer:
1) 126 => 42.32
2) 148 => 42.49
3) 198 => 40.8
